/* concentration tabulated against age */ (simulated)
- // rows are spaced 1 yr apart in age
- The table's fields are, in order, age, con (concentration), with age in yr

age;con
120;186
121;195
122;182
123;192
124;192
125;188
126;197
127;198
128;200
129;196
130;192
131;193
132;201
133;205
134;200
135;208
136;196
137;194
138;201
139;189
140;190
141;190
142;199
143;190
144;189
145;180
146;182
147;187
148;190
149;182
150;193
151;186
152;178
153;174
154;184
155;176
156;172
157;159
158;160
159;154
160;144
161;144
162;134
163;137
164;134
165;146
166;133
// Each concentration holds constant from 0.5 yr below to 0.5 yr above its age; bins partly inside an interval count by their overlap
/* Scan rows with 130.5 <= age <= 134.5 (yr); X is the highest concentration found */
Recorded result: 205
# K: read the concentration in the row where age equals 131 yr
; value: 193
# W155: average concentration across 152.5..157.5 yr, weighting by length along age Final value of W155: 173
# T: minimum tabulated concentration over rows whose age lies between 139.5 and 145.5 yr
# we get 180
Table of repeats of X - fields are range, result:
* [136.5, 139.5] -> 201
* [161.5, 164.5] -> 137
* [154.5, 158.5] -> 176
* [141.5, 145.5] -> 199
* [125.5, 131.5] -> 200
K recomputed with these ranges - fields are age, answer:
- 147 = 187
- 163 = 137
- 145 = 180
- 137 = 194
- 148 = 190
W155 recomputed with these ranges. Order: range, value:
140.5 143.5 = 193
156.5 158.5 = 160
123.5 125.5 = 190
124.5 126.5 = 192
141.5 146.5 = 188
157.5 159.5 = 157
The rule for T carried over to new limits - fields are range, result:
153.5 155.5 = 176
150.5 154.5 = 174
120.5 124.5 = 182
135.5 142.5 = 189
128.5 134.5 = 192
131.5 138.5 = 194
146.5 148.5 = 187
